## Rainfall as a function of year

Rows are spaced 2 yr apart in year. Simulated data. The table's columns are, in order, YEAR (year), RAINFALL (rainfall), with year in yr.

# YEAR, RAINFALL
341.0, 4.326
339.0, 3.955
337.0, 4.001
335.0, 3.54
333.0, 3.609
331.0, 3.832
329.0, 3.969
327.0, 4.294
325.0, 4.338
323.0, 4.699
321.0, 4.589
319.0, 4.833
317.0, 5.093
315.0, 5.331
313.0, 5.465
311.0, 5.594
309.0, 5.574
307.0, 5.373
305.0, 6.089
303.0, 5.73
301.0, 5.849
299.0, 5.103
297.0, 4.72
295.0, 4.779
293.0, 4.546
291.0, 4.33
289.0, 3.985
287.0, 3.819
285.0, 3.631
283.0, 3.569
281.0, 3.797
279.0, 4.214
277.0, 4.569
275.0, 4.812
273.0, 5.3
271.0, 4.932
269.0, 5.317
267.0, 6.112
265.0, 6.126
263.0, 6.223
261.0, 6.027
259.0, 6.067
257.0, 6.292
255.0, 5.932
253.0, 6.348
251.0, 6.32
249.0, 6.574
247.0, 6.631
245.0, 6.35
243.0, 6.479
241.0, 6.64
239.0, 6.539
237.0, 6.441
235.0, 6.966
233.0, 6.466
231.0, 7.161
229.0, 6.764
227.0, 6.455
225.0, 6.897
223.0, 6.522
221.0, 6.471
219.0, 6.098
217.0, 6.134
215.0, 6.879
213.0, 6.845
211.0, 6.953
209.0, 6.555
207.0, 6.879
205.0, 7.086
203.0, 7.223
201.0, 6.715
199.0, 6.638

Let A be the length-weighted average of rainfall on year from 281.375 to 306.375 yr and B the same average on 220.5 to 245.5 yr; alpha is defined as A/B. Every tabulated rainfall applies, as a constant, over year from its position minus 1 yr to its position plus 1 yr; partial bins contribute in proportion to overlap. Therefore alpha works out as 0.70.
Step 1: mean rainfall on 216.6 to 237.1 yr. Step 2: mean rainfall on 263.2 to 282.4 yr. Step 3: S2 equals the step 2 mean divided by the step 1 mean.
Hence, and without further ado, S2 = 0.76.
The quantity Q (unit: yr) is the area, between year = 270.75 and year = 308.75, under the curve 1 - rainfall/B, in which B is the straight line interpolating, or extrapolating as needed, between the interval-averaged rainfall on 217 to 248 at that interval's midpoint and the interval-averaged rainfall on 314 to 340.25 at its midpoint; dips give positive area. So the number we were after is 3.4 yr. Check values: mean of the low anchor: 6.58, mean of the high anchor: 4.31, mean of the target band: 4.7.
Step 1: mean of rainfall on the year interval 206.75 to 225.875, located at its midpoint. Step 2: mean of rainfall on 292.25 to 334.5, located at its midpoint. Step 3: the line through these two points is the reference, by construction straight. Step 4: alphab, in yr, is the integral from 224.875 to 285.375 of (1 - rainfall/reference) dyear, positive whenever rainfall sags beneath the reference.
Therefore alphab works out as 0.9 yr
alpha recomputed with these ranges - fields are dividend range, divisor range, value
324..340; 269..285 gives 0.88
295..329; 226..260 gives 0.79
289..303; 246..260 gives 0.77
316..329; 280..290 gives 1.22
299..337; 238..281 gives 0.83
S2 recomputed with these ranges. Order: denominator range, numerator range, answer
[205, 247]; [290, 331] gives 0.75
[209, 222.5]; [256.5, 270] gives 0.92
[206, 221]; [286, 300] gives 0.68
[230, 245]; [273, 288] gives 0.62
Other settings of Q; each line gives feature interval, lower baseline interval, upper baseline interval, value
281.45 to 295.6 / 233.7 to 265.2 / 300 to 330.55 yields 3.9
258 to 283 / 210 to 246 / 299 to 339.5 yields 2.5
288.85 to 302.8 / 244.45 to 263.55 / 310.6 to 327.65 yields 1.4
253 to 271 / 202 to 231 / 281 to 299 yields -2.8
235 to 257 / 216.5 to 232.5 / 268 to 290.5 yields -2.9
